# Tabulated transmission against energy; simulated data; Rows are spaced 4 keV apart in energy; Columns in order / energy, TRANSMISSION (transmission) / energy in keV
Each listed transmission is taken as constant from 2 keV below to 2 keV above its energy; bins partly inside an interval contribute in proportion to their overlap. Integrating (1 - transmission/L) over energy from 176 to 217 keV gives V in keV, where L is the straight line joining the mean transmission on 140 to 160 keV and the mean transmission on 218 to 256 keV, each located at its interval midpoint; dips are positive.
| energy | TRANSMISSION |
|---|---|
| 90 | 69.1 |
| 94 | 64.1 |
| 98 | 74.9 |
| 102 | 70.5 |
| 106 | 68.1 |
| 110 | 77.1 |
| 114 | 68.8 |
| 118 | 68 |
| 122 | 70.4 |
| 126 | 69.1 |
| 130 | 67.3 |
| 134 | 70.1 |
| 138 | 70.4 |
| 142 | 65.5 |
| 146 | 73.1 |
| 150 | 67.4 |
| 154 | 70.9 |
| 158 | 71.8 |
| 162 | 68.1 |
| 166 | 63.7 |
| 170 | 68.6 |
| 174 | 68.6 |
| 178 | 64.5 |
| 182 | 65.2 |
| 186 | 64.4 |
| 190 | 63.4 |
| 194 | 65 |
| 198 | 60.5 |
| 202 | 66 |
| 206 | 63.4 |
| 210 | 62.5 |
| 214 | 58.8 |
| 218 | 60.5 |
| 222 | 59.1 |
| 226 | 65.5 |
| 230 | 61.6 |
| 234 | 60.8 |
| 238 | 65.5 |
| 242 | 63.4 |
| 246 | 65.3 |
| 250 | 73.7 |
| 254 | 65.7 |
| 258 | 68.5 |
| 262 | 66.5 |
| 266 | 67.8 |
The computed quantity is 2.2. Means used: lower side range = 69.7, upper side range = 64.3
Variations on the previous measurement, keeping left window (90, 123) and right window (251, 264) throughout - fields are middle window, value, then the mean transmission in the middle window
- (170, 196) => 1.26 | 65.4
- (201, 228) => 2.41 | 62.1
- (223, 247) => 1.56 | 63.4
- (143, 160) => -0.28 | 70.5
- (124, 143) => 0.28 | 68.6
